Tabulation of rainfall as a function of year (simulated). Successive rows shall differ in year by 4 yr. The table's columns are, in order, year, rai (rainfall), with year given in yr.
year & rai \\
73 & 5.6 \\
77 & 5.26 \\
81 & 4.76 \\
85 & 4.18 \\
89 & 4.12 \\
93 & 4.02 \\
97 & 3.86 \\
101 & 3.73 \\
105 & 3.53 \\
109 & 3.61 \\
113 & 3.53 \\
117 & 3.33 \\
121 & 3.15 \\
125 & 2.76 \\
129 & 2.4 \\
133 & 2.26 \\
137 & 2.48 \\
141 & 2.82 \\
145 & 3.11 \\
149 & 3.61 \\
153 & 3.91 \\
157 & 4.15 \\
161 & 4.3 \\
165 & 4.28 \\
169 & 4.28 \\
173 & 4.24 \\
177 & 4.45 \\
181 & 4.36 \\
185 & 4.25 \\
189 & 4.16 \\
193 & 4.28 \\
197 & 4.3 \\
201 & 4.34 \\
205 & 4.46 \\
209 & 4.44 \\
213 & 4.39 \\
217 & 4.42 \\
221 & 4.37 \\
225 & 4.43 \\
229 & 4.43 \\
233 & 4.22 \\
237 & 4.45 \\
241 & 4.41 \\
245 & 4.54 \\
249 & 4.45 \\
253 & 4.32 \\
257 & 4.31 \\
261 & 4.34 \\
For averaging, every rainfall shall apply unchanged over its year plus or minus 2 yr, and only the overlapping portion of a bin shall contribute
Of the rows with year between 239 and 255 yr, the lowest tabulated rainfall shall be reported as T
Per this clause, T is 4.32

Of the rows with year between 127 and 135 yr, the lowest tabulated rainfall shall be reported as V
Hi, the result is 2.26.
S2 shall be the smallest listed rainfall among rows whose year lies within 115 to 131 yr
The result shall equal 2.4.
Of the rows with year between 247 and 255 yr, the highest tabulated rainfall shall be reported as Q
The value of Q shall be 4.45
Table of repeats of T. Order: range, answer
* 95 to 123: 3.15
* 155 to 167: 4.15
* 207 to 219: 4.39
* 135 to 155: 2.48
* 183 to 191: 4.16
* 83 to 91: 4.12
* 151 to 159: 3.91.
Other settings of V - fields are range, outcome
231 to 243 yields 4.22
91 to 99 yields 3.86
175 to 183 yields 4.36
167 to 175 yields 4.24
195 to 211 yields 4.3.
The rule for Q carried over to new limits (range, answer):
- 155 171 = 4.3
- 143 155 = 3.91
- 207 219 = 4.44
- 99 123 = 3.73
